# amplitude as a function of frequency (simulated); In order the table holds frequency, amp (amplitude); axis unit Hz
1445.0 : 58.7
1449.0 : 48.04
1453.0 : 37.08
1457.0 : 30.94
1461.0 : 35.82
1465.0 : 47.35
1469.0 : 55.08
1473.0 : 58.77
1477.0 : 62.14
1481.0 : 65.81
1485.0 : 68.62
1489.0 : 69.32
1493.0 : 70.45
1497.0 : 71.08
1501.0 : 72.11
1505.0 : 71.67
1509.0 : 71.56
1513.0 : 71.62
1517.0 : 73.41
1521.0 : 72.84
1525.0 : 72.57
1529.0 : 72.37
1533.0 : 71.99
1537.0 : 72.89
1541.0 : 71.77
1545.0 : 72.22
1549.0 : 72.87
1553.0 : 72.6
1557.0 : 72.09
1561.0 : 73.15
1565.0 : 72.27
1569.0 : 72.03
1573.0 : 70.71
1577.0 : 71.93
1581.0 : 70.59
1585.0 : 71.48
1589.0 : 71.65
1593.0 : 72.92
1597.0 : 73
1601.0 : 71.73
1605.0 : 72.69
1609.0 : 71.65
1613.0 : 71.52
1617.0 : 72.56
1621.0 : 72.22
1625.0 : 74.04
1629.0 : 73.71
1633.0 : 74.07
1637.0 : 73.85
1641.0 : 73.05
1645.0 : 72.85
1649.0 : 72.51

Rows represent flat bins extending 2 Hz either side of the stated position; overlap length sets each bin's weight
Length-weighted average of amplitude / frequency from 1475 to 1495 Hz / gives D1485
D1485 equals 67.3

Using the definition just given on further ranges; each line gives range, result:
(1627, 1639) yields 73.9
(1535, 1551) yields 72.4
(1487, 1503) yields 70.7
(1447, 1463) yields 38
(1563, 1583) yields 71.5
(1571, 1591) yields 71.3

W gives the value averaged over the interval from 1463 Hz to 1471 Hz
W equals 51.2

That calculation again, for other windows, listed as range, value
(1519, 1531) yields 72.6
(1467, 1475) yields 56.9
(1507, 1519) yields 72.2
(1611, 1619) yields 72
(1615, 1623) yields 72.4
